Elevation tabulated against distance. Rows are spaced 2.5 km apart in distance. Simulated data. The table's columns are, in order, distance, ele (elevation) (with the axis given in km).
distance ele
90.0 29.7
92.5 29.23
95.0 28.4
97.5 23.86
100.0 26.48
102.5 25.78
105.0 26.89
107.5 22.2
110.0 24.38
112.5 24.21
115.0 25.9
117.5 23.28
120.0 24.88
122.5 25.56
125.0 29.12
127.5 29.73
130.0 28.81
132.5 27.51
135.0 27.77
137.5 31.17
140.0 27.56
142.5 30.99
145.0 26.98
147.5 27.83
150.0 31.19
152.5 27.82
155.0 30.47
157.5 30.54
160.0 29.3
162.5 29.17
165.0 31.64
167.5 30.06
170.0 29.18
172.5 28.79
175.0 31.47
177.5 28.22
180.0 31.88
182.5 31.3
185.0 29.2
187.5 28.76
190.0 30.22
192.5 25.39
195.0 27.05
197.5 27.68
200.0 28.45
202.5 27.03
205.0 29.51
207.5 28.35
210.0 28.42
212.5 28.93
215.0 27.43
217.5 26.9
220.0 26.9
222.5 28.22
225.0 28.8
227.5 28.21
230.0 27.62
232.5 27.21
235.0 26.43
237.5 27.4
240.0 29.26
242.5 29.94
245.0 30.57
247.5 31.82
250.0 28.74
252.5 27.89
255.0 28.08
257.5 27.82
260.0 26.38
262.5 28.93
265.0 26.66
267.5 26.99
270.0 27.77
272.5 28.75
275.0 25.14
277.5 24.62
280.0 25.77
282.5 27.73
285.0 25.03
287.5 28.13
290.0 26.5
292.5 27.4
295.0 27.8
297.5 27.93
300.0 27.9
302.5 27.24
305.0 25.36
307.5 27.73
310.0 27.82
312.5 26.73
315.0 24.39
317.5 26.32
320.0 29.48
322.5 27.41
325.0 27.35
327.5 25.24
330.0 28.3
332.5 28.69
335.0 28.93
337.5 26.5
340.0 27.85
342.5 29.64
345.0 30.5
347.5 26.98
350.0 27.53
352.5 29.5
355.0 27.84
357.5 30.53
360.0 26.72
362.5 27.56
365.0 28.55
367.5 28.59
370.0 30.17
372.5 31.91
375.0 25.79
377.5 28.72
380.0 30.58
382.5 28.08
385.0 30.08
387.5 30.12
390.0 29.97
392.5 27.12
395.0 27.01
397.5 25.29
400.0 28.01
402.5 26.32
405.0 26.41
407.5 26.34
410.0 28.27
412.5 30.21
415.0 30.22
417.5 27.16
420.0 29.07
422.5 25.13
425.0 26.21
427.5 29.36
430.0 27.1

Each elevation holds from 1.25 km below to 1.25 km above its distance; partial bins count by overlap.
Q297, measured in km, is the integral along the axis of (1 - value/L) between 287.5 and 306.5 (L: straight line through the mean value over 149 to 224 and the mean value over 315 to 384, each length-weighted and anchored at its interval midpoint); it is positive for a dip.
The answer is 0.8 km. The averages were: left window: 29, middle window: 27.2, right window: 28.3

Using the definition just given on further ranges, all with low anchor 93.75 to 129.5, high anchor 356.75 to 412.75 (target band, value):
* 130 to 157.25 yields -3.0 km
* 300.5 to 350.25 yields 0.5 km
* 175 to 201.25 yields -2.4 km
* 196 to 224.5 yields -1.4 km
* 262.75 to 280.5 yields 0.4 km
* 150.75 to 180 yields -3.9 km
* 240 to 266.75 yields -1.5 km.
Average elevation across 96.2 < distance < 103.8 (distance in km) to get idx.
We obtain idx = 25.4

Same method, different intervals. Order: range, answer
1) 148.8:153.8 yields 29.5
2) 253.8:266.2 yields 27.6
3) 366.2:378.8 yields 29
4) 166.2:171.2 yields 29.6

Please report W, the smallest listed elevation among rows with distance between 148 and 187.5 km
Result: 27.82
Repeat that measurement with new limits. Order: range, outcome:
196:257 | 26.43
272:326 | 24.39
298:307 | 25.36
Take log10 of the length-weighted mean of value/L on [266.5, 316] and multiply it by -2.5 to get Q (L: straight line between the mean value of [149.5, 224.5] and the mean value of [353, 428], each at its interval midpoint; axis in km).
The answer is 0.07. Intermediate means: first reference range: 29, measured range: 26.8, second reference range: 28.2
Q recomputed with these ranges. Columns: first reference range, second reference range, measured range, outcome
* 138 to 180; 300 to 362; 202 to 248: 0.02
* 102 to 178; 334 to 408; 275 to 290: 0.08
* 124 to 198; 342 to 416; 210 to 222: 0.05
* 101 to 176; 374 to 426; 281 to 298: 0.03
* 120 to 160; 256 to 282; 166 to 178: -0.05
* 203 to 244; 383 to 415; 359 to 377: -0.02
